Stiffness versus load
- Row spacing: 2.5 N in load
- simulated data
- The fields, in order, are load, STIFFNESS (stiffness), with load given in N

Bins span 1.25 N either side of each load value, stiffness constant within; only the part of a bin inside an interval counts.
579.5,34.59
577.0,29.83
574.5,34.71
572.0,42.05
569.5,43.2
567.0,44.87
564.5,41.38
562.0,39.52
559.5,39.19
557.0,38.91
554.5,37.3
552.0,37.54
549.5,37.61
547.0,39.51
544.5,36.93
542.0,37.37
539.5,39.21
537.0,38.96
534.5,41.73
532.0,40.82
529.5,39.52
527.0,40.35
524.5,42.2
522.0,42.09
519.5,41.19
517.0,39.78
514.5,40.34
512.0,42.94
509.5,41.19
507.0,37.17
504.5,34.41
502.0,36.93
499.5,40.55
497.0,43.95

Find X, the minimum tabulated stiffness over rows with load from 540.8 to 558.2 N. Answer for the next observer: 36.93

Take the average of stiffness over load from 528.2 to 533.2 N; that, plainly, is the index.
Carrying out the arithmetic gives 40.2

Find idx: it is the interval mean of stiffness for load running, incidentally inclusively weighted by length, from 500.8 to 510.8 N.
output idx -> 37.5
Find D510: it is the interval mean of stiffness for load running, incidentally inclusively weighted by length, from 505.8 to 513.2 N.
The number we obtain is 40.4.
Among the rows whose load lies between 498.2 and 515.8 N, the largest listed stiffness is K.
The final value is 42.94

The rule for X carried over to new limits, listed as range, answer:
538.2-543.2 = 37.37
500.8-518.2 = 34.41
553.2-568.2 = 37.3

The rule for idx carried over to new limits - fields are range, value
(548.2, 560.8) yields 38.1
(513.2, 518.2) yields 40.1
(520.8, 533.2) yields 41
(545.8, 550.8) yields 38.5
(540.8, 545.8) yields 37.2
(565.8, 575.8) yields 41.1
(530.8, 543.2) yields 39.6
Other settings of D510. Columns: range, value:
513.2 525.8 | 41.1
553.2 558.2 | 38.1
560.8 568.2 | 41.9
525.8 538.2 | 40.3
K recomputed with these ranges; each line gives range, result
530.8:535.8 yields 41.73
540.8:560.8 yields 39.51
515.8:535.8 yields 42.2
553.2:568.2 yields 44.87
